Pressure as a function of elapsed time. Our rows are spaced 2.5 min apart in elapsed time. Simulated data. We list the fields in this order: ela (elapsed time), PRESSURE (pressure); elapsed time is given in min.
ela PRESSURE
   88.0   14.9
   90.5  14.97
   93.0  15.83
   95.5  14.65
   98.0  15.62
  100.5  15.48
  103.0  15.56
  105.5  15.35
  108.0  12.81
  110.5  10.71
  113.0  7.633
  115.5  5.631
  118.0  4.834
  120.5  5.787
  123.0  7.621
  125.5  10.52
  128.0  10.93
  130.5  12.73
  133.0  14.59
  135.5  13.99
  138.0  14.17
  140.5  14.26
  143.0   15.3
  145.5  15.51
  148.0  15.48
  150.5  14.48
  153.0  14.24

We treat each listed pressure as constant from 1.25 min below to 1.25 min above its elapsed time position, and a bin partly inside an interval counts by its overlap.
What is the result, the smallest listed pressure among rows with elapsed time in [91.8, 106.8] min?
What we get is 14.65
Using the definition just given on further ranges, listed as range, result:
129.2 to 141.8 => 12.73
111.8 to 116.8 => 5.631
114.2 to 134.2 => 4.834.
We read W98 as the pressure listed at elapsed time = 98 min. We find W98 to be 15.62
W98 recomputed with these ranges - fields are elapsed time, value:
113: 7.633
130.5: 12.73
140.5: 14.26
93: 15.83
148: 15.48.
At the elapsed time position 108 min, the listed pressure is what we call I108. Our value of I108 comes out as 12.81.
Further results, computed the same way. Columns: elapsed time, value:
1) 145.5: 15.51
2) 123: 7.621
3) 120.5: 5.787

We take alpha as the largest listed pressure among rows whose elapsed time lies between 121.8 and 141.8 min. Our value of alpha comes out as 14.59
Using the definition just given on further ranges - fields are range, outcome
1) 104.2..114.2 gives 15.35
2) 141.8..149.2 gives 15.51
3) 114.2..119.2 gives 5.631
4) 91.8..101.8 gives 15.83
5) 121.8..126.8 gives 10.52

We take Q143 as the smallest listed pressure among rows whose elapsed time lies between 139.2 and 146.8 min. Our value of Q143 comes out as 14.26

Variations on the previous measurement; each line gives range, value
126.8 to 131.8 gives 10.93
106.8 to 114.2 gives 7.633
